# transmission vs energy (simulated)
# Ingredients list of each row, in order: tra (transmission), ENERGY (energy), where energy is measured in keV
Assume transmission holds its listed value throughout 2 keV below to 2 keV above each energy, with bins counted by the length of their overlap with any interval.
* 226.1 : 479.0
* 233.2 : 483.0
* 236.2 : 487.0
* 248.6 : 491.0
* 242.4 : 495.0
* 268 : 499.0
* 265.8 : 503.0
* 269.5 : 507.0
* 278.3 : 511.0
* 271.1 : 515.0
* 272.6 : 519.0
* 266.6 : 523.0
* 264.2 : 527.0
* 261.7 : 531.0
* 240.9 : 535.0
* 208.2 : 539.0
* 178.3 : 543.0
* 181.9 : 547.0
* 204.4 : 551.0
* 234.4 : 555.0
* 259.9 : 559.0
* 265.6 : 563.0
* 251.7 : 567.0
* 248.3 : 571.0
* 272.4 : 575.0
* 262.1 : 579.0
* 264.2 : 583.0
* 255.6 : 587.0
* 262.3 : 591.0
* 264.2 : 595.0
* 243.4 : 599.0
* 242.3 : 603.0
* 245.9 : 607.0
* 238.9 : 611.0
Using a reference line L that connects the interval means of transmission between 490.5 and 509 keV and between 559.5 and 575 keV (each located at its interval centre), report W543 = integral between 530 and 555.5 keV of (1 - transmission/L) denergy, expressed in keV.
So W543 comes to 4.51 keV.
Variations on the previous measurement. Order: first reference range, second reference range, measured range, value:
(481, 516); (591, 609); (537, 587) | 3.1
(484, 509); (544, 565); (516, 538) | -1.8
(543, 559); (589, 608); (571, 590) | -2.1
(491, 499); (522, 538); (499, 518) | -1.4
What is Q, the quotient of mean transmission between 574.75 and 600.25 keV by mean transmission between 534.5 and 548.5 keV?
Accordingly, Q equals 1.3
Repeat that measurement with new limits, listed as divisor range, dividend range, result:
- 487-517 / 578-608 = 0.98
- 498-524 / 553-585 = 0.95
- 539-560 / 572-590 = 1.26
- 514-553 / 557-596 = 1.11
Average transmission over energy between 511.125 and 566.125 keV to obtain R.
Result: 241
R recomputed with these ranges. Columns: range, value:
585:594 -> 260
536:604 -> 241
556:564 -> 259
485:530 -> 262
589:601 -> 257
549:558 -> 224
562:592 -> 260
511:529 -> 270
